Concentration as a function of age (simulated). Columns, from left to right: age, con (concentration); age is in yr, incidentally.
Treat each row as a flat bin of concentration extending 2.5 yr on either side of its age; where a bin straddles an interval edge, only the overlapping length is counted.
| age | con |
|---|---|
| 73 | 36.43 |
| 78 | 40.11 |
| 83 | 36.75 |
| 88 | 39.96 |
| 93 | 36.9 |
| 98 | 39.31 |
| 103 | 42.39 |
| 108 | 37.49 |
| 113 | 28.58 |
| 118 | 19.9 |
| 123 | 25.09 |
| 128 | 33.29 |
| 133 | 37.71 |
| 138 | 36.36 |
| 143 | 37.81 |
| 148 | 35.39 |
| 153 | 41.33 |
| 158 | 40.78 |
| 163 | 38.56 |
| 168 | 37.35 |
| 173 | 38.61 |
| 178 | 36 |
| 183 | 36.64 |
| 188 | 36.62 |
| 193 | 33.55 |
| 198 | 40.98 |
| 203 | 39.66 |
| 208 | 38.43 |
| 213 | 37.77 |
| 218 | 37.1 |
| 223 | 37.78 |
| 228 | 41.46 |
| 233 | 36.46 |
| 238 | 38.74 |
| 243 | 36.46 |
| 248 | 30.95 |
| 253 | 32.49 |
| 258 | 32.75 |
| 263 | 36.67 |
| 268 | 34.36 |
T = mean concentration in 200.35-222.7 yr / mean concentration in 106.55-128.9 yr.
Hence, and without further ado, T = 1.36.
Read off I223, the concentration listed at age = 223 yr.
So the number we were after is 37.78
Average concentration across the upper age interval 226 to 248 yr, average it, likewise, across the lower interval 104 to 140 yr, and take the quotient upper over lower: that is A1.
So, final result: 1.2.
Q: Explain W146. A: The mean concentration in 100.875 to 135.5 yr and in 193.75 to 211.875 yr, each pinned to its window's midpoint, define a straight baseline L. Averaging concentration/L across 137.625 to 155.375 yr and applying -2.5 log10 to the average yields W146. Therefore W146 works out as -0.11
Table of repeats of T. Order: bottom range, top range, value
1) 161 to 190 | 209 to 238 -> 1.02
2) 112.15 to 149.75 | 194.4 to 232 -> 1.22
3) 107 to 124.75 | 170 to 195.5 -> 1.34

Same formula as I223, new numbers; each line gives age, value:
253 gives 32.49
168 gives 37.35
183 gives 36.64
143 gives 37.81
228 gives 41.46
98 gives 39.31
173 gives 38.61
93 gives 36.9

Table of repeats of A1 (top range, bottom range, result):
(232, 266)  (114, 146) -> 1.10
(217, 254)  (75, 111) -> 0.94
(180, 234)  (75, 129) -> 1.10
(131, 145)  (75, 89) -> 0.96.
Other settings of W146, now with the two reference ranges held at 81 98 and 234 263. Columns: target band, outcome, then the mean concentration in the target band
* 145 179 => -0.05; 38.4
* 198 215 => -0.10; 39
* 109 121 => 0.40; 25.9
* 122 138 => 0.12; 33.4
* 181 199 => -0.02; 36.6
